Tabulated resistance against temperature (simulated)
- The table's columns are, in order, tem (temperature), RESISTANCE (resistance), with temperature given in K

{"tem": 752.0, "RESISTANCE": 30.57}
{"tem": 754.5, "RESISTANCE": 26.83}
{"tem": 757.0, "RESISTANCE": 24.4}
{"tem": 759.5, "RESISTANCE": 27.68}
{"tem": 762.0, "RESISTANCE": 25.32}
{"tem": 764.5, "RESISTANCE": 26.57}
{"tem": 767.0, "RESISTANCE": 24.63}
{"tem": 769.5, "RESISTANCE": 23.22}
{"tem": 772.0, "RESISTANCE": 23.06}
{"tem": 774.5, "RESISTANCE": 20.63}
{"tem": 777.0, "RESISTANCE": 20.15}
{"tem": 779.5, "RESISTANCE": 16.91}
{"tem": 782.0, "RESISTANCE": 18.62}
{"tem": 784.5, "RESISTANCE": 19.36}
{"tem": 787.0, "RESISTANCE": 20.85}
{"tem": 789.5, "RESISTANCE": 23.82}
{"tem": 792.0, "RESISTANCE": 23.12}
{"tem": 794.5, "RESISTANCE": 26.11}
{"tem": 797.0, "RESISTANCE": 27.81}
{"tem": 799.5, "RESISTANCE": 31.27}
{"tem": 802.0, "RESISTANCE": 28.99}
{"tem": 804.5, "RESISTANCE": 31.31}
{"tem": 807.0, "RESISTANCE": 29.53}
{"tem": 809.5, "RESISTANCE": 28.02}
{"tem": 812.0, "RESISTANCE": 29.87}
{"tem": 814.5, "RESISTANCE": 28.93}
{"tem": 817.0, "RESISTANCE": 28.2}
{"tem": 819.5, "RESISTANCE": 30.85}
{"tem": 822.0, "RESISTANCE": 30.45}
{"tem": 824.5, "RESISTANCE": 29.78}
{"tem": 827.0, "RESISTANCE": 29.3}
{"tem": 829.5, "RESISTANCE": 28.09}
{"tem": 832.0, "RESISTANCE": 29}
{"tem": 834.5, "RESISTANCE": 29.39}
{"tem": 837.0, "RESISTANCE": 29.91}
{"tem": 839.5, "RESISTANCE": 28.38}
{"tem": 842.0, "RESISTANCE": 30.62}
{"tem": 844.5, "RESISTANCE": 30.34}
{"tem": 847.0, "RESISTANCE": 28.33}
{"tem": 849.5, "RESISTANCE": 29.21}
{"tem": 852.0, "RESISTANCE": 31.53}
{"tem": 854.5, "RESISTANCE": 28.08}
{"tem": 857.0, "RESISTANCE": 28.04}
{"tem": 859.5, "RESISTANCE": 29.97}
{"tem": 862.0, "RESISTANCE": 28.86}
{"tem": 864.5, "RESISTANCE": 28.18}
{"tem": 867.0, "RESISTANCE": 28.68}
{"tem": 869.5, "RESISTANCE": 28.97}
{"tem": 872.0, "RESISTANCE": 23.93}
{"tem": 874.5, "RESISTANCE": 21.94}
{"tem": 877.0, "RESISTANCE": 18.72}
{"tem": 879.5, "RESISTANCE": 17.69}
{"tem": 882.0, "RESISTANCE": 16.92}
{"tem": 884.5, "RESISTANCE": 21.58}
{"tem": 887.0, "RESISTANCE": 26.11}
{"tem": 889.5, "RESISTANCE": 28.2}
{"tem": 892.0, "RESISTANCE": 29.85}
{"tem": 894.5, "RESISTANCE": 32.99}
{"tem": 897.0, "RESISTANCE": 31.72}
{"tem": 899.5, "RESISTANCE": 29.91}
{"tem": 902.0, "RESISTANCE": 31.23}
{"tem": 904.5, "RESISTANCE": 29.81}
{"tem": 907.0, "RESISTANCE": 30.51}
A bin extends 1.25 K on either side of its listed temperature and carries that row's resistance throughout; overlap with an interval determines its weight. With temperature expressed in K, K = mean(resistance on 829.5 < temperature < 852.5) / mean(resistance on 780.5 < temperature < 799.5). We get 1.27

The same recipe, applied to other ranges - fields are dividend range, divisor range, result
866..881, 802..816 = 0.78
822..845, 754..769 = 1.14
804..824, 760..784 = 1.33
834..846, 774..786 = 1.56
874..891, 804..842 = 0.74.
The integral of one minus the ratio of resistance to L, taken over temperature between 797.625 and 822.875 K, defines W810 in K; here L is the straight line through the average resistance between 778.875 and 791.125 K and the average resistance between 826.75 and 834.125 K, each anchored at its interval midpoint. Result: -4.9 K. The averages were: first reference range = 20.2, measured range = 29.7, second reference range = 28.8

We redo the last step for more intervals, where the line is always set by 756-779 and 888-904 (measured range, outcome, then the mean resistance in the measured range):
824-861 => -2.2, 29.3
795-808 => -2.1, 29.6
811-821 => -1.2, 29.5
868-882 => 3.6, 21.9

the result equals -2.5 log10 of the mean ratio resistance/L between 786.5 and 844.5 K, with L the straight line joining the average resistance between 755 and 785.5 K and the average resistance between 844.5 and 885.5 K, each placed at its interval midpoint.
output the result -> -0.18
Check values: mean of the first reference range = 22.7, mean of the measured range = 28.6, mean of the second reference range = 25.8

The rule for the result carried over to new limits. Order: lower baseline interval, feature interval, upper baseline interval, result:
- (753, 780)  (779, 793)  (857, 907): 0.18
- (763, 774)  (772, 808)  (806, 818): 0.11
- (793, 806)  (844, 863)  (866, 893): -0.15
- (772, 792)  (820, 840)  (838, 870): -0.12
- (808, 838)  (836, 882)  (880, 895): 0.00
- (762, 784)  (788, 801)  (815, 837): -0.06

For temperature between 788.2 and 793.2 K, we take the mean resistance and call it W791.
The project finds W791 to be 23.4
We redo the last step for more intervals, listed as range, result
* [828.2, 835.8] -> 28.8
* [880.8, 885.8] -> 19.3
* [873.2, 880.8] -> 19.5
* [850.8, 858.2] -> 29.2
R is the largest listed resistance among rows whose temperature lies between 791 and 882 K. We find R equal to 31.53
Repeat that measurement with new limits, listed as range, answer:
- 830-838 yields 29.91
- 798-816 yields 31.31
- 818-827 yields 30.85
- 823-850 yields 30.62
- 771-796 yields 26.11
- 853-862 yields 29.97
